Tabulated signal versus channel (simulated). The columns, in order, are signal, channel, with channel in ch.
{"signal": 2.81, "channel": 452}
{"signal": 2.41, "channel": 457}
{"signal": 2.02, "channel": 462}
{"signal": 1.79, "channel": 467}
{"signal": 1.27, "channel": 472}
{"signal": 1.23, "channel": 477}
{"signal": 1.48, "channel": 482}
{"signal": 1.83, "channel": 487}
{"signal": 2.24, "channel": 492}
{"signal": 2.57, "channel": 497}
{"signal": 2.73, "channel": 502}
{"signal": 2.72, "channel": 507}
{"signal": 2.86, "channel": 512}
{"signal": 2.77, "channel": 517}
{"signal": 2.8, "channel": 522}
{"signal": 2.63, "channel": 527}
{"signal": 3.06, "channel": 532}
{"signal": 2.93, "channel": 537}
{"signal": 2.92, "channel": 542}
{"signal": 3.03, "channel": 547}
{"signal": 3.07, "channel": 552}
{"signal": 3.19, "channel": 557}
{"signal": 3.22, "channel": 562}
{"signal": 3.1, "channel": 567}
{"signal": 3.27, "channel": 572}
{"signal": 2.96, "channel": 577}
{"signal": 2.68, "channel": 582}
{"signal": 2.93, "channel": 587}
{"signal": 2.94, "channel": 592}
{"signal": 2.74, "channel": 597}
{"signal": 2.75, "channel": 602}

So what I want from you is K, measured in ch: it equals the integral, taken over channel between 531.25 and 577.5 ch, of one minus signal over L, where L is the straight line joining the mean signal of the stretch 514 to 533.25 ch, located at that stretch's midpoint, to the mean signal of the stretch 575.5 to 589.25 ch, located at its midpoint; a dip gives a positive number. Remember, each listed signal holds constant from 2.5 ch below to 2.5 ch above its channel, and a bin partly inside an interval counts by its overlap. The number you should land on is -4.18 ch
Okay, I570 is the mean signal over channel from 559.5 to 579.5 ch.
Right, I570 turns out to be 3.14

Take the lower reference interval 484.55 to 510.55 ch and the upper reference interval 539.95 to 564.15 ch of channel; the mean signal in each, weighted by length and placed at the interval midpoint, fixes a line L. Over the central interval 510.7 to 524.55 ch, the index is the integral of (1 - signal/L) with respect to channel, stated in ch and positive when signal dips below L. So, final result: -0.68 ch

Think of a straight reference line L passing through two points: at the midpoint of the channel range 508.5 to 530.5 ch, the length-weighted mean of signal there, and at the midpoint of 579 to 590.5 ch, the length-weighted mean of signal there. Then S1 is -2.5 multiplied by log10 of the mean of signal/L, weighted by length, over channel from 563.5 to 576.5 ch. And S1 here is -0.12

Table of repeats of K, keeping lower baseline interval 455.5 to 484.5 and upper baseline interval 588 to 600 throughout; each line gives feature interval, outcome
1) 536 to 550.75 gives -3.8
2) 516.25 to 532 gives -4.3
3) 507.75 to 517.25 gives -3.3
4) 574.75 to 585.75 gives -0.5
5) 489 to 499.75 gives -2.7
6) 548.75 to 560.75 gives -3.2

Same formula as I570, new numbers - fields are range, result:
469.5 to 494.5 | 1.61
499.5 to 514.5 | 2.77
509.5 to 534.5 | 2.82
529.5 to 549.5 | 2.99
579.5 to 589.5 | 2.81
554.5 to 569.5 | 3.17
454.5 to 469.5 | 2.07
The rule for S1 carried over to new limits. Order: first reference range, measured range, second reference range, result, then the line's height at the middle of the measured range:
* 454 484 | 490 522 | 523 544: -0.12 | 2.39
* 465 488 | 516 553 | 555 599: -0.22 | 2.37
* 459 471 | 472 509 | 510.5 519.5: 0.16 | 2.34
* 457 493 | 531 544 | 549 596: -0.16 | 2.56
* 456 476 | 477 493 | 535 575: 0.21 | 2.06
